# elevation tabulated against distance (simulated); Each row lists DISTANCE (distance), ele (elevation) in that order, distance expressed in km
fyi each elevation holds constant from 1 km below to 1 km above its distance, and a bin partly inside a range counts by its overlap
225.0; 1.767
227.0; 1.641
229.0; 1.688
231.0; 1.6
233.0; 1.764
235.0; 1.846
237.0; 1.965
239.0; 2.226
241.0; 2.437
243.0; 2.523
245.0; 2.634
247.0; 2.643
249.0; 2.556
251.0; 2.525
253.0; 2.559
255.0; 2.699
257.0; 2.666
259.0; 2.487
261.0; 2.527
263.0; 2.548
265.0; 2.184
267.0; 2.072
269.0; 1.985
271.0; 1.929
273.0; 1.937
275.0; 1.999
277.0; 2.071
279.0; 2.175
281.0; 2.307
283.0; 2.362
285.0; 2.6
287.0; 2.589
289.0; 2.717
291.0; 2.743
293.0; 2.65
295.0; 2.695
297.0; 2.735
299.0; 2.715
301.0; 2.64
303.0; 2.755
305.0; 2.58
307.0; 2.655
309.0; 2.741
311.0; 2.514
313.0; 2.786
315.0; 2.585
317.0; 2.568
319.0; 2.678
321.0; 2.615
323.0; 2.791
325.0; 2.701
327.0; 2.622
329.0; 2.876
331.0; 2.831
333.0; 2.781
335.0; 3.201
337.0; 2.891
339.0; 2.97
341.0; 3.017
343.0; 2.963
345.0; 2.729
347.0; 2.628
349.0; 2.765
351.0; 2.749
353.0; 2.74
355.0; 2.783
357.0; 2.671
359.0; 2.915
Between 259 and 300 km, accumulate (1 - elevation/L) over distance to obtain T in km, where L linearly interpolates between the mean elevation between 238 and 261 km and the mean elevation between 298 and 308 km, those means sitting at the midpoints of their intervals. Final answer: 3.68 km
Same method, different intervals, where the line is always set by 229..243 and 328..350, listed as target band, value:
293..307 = -0.8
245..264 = -3.8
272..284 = 1.1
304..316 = -0.1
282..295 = -0.9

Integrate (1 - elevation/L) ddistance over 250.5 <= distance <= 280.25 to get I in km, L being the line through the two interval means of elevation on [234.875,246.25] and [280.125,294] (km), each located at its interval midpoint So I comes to 1.9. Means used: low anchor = 2.31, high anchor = 2.57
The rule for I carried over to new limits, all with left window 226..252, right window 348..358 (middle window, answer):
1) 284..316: -2.59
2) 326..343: -1.64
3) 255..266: -1.14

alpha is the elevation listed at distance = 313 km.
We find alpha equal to 2.786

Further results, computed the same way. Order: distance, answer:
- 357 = 2.671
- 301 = 2.64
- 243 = 2.523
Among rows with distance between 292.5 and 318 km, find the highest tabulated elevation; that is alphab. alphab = 2.786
